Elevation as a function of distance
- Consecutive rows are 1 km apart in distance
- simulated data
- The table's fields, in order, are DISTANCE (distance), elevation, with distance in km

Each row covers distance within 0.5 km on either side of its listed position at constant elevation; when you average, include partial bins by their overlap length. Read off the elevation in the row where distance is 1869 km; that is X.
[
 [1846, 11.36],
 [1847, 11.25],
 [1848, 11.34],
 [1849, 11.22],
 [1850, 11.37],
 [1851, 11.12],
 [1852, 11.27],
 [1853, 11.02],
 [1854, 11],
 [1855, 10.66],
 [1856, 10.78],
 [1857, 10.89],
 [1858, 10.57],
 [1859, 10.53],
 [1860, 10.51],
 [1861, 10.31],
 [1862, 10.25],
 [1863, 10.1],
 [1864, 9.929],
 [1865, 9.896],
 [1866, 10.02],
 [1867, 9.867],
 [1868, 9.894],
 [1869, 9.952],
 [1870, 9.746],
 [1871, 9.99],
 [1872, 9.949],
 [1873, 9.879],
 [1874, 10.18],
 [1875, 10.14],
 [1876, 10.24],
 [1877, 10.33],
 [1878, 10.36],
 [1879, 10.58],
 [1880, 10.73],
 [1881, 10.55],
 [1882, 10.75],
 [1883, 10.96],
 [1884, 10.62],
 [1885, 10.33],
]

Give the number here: 9.952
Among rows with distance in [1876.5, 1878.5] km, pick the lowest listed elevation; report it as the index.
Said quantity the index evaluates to 10.33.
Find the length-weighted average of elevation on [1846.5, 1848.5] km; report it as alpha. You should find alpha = 11.3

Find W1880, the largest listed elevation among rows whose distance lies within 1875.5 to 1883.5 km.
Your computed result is 10.96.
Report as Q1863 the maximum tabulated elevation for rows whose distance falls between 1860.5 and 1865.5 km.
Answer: 10.31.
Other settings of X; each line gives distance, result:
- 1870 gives 9.746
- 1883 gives 10.96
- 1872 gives 9.949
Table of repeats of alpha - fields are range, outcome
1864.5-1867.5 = 9.93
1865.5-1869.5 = 9.93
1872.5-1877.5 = 10.2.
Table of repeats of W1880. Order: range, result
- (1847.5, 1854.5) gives 11.37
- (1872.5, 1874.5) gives 10.18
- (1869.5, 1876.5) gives 10.24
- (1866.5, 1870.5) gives 9.952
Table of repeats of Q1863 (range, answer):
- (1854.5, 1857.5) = 10.89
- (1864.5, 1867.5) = 10.02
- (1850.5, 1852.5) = 11.27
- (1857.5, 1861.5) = 10.57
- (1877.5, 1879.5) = 10.58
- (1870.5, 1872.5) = 9.99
